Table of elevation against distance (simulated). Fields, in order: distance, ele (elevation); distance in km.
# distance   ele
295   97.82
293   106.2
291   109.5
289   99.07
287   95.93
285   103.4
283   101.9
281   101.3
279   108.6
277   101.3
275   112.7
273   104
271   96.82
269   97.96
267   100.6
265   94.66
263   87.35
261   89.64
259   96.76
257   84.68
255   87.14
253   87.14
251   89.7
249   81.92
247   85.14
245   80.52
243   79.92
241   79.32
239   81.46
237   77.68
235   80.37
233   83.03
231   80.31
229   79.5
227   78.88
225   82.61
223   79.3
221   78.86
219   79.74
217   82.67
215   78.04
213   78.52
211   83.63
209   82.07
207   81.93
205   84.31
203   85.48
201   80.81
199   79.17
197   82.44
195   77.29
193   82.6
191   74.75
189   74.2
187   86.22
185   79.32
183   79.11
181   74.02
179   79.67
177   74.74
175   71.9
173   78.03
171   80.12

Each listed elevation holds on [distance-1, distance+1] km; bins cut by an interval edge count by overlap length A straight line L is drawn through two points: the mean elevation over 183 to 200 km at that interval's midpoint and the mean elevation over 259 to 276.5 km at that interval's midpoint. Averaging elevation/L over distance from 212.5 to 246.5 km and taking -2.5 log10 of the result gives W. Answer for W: 0.11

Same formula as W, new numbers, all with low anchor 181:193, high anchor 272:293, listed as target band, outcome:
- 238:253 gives 0.14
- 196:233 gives 0.06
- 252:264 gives 0.10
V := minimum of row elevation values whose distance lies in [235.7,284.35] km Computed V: 77.68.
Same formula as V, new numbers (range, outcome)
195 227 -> 77.29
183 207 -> 74.2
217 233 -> 78.86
